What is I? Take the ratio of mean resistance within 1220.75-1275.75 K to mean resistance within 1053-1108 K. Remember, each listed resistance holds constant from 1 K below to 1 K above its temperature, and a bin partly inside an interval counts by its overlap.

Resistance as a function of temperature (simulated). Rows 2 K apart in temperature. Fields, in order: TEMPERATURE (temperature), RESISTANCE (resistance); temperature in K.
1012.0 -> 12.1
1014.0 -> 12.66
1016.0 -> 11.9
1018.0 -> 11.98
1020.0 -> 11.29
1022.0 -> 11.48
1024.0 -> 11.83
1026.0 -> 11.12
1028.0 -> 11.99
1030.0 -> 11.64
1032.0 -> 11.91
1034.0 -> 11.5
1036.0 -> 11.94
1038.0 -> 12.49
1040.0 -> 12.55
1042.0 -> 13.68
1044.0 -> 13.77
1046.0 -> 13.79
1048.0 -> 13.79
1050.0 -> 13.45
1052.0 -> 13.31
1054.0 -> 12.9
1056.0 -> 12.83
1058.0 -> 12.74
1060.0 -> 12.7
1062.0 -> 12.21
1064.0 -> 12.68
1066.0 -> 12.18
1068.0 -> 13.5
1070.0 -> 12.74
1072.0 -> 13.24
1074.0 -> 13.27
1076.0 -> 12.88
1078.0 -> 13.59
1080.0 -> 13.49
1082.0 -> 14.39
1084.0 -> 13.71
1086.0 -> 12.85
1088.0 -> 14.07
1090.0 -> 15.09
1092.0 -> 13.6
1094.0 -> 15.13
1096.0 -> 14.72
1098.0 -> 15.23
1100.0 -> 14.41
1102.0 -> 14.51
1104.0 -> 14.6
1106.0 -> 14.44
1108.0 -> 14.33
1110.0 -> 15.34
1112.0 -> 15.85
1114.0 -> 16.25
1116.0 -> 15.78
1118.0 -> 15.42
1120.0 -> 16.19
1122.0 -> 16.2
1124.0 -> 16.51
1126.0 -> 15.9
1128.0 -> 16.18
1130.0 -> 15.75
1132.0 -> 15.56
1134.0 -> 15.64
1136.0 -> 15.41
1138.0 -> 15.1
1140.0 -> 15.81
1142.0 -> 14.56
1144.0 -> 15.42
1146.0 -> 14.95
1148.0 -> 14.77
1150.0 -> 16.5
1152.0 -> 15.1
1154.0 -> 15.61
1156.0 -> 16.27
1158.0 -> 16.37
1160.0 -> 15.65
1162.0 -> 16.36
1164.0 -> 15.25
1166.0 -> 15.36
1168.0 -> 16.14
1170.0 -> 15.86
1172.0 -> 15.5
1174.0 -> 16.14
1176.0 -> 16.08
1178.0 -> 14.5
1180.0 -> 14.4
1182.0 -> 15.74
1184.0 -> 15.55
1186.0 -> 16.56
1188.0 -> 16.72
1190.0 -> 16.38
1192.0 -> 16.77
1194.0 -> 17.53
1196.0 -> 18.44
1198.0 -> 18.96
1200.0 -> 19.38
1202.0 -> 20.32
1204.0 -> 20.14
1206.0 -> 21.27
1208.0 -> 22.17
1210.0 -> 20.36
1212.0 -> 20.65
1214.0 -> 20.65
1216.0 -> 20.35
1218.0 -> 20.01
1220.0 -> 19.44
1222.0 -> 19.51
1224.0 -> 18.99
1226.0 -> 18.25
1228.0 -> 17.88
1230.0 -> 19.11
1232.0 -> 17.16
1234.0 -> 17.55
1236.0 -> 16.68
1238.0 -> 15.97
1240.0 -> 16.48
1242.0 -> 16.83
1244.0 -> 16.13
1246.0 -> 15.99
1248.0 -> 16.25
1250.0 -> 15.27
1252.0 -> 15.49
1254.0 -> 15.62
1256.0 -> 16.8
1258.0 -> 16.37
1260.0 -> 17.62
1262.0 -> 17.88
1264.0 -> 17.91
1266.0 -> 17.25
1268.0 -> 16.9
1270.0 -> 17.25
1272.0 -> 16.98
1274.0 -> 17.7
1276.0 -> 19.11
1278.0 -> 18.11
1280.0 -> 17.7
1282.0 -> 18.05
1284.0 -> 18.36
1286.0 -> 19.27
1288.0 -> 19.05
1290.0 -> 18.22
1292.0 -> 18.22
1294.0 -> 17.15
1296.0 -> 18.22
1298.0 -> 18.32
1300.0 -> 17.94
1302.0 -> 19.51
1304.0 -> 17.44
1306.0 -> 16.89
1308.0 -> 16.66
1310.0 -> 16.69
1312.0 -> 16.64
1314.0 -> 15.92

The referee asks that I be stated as 1.3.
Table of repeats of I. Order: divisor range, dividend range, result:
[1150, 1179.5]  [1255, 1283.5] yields 1.12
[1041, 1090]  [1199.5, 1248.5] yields 1.41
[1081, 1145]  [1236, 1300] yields 1.14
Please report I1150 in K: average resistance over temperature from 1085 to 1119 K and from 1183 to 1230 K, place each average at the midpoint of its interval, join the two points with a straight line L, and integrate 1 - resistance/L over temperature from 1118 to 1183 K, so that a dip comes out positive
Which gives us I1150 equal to 4.1 K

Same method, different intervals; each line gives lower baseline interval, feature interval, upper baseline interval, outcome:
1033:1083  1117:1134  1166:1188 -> -1.7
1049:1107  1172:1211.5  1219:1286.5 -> -4.0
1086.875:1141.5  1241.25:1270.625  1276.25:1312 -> 1.3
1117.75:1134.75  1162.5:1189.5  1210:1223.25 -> 3.7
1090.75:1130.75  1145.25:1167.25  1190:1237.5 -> 1.7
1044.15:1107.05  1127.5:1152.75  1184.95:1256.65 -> 0.3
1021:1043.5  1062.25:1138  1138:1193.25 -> -3.6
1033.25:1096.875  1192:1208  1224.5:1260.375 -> -3.5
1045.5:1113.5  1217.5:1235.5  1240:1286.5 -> -2.3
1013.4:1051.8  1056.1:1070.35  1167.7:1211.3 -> 0.7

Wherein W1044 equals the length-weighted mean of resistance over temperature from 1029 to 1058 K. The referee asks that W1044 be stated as 12.8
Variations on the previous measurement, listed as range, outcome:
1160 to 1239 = 17.8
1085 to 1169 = 15.3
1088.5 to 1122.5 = 15.1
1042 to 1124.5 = 14.1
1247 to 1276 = 16.9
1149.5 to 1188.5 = 15.8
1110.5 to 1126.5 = 16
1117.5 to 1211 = 16.5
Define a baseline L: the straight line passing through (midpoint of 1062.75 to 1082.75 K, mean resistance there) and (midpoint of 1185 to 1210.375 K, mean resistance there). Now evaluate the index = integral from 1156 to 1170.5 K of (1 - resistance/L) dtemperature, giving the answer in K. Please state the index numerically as 1.1 K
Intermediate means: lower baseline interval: 13.2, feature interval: 15.9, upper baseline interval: 18.8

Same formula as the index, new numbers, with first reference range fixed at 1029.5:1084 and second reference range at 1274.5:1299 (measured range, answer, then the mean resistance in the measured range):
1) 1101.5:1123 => -1.7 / 15.4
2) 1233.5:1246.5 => 0.5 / 16.5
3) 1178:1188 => 0.2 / 15.6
